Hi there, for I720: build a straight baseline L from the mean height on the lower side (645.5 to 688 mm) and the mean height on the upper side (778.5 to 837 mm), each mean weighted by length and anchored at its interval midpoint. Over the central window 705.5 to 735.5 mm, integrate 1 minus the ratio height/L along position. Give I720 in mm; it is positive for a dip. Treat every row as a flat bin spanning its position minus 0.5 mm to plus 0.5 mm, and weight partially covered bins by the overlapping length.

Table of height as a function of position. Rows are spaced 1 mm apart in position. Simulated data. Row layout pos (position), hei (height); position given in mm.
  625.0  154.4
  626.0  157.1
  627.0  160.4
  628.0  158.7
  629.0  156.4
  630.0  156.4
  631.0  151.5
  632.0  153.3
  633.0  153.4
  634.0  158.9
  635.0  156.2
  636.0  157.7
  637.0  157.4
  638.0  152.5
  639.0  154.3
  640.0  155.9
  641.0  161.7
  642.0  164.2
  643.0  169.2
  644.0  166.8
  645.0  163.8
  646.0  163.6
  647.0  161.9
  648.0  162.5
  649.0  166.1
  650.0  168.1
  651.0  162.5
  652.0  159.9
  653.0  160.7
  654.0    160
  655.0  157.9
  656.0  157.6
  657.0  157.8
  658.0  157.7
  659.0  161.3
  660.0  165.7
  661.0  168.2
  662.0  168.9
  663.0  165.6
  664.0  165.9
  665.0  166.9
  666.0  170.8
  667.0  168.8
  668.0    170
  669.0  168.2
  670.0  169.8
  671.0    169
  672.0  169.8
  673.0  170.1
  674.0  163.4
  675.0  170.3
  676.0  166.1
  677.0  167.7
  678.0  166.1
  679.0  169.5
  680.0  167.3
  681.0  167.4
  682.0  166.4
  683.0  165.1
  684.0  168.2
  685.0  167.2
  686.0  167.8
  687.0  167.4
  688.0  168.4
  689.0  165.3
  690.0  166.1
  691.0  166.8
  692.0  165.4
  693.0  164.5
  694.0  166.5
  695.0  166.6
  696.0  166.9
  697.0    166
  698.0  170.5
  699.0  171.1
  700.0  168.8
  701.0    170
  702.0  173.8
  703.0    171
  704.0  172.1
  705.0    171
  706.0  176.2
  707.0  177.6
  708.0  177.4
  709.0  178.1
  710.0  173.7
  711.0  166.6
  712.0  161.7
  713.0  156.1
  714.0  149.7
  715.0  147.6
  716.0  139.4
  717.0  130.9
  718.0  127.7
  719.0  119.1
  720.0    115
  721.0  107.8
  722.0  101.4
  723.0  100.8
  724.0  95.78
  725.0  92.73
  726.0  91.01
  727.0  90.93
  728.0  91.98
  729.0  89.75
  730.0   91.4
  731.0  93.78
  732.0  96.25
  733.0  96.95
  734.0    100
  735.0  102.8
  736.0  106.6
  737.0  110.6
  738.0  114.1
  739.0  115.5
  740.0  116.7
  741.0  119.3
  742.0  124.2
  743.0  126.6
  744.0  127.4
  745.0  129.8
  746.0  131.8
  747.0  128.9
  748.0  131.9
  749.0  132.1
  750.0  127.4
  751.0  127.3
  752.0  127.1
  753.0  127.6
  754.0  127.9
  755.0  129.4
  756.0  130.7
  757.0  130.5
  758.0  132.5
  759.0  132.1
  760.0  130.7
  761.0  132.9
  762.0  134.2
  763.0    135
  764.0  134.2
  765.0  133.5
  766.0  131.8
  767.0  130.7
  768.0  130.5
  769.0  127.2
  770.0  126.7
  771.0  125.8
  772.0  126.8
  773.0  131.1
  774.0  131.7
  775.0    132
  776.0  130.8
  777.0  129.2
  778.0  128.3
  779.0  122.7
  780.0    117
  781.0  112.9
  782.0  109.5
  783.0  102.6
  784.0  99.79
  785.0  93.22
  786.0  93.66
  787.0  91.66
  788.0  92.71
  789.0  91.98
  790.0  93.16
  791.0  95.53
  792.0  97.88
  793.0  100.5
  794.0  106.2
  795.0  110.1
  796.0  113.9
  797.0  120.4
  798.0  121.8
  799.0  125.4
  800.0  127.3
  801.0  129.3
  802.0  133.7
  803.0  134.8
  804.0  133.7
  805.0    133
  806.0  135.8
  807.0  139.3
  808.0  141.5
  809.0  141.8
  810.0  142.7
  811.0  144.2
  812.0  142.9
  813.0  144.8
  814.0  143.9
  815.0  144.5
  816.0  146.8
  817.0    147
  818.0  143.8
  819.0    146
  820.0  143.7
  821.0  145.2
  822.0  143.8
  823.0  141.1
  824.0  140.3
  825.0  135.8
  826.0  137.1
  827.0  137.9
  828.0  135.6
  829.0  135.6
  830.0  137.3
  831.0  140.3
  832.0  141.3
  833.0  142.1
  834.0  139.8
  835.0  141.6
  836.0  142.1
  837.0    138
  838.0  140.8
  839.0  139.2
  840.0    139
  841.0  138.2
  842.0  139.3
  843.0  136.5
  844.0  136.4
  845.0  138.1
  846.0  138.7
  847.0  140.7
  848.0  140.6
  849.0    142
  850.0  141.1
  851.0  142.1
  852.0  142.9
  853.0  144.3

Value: 5.3 mm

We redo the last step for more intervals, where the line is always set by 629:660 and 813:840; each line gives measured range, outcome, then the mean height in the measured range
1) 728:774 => 8.2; 122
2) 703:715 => -1.2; 168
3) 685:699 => -1.1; 167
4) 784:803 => 4.8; 108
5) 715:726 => 2.8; 114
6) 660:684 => -1.7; 168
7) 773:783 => 1.6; 123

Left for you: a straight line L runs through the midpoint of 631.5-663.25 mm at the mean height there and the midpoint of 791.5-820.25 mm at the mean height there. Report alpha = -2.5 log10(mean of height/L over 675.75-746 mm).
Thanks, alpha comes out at 0.06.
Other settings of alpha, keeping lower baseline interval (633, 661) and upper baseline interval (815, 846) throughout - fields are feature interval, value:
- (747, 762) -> 0.15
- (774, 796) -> 0.32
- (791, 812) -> 0.14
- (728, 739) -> 0.44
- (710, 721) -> 0.09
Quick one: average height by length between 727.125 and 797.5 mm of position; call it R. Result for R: 117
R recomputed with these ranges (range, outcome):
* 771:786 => 118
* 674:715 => 168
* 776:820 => 123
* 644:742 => 150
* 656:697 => 167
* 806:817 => 143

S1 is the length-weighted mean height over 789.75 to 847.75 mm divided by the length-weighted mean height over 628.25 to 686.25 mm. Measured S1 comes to 0.8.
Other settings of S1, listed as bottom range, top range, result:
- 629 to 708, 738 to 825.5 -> 0.77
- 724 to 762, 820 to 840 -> 1.20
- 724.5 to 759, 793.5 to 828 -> 1.18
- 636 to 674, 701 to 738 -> 0.79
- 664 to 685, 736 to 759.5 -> 0.75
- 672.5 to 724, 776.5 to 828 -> 0.79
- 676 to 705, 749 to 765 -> 0.78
